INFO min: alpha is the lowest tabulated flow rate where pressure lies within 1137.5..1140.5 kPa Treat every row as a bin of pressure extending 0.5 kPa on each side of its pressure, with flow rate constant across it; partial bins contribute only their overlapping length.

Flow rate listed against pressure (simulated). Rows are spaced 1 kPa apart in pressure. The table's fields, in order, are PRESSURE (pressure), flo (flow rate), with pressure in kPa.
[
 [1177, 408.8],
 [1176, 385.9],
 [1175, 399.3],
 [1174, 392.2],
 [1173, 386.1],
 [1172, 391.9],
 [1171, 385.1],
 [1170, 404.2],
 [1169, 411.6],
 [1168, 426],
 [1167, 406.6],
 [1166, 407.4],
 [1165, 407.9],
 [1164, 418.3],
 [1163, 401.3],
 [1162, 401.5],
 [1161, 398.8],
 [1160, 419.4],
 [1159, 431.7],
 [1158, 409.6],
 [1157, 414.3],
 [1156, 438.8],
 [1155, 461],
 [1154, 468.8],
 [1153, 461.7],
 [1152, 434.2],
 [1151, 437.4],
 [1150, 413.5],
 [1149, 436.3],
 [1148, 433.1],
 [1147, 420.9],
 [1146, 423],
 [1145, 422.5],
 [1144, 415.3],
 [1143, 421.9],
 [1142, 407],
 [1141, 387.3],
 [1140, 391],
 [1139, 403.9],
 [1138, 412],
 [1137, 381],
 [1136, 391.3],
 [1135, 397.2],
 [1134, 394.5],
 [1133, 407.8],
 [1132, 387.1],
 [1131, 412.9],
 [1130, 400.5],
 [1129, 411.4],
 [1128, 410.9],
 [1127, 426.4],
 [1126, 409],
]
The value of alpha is 391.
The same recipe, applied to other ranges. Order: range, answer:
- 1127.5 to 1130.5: 400.5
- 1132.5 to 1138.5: 381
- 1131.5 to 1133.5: 387.1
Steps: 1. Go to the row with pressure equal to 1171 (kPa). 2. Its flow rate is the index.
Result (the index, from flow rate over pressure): 385.1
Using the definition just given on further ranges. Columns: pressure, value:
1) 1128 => 410.9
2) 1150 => 413.5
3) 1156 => 438.8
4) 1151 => 437.4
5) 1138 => 412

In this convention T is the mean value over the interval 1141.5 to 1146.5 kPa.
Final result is 418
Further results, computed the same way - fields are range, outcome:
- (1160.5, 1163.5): 401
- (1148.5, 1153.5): 437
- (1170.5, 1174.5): 389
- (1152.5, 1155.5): 464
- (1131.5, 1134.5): 396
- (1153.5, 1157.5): 446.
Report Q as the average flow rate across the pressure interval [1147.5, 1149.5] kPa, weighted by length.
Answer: 435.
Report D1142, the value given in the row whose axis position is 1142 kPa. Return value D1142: 407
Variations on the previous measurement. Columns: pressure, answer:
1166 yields 407.4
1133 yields 407.8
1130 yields 400.5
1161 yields 398.8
